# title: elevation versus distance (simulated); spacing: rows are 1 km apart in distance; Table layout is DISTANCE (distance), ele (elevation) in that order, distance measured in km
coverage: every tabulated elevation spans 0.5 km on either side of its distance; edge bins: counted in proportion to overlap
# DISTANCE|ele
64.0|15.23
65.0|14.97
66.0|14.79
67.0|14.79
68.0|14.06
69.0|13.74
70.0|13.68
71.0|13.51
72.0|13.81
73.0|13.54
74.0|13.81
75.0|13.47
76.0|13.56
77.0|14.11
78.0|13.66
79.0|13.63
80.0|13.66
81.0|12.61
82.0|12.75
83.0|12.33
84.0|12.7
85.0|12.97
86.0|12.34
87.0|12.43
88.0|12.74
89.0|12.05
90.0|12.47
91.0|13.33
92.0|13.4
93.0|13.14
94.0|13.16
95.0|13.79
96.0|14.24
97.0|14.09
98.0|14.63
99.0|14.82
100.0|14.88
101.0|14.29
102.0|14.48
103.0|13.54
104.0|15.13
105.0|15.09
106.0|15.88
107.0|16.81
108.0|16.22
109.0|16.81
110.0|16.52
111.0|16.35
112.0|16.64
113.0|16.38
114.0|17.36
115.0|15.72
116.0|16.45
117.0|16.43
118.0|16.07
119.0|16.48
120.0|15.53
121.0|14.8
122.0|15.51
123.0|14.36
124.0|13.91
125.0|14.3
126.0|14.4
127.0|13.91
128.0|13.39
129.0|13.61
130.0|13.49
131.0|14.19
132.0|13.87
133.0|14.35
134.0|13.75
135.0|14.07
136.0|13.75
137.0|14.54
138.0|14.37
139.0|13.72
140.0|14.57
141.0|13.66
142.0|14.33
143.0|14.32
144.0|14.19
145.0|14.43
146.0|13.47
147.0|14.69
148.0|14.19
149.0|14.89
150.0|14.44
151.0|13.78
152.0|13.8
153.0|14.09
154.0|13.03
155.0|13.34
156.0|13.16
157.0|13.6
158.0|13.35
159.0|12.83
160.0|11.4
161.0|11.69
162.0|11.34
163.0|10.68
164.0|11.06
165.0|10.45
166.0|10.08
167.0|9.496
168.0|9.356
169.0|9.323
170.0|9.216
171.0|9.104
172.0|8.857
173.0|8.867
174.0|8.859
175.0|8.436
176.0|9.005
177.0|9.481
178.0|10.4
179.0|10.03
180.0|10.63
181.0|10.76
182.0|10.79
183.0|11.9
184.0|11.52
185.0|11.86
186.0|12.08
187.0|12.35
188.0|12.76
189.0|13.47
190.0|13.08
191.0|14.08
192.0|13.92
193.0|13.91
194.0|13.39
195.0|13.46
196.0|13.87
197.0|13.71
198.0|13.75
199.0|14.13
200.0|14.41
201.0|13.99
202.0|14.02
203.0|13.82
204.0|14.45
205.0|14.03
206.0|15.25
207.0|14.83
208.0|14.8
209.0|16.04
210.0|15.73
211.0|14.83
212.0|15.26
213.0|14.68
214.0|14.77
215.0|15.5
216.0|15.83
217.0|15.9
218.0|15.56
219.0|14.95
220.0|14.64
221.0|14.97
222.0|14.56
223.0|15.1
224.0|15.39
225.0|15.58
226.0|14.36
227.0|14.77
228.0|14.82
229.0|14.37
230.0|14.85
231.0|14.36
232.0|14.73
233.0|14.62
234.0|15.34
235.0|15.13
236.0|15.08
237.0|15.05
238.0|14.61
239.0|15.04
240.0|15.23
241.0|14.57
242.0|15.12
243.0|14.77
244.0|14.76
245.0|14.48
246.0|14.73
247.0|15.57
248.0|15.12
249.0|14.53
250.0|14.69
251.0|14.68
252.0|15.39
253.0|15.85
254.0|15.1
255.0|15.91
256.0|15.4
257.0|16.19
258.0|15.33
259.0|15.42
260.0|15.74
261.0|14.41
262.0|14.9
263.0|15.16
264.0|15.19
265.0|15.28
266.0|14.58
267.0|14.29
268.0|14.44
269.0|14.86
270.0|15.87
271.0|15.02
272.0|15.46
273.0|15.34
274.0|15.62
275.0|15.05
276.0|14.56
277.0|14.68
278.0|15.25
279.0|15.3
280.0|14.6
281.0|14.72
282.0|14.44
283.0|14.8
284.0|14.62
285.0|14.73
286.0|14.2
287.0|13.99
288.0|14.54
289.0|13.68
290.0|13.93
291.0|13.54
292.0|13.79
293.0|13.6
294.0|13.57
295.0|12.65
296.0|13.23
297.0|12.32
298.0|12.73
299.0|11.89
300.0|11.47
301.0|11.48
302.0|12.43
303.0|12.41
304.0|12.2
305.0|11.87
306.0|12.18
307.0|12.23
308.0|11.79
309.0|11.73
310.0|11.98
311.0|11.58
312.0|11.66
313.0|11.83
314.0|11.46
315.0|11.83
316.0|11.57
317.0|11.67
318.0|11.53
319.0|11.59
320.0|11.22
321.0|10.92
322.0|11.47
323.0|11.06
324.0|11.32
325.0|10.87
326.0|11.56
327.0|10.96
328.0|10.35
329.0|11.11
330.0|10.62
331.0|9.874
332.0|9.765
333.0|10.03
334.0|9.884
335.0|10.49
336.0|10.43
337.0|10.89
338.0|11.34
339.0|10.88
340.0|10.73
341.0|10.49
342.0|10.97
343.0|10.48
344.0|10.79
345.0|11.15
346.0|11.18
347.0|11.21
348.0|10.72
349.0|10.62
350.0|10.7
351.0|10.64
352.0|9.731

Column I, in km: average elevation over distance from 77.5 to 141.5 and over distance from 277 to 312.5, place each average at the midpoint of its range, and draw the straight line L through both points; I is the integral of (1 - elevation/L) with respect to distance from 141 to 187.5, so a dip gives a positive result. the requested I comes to 7.6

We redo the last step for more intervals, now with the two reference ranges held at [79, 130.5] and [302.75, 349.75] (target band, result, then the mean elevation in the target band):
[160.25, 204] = 5.54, 11.6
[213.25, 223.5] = -1.93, 15.2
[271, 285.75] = -3.81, 14.9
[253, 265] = -3.16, 15.4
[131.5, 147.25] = -0.19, 14.1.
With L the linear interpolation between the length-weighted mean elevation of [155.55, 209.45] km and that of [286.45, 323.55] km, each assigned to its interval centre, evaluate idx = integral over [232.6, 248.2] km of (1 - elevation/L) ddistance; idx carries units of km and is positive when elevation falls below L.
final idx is -3.6 km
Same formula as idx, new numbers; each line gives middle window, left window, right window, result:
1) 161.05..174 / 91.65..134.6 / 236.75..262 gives 4.5 km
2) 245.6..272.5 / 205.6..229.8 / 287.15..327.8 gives -2.8 km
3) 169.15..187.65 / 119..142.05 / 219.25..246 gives 5.5 km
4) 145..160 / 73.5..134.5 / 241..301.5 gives 0.7 km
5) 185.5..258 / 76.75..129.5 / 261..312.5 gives -3.5 km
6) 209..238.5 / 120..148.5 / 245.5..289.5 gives -0.6 km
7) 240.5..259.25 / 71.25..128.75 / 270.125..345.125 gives -3.2 km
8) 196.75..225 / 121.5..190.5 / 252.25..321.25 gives -4.0 km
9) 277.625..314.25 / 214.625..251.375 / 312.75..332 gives -2.4 km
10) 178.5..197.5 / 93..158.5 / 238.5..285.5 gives 3.0 km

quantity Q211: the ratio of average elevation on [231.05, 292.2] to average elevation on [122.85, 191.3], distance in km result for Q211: 1.20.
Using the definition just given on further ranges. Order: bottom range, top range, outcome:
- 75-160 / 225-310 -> 1.01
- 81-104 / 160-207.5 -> 0.88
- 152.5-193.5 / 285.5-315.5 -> 1.11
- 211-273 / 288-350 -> 0.77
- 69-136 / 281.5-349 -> 0.83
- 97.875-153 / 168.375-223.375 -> 0.88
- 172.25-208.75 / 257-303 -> 1.14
